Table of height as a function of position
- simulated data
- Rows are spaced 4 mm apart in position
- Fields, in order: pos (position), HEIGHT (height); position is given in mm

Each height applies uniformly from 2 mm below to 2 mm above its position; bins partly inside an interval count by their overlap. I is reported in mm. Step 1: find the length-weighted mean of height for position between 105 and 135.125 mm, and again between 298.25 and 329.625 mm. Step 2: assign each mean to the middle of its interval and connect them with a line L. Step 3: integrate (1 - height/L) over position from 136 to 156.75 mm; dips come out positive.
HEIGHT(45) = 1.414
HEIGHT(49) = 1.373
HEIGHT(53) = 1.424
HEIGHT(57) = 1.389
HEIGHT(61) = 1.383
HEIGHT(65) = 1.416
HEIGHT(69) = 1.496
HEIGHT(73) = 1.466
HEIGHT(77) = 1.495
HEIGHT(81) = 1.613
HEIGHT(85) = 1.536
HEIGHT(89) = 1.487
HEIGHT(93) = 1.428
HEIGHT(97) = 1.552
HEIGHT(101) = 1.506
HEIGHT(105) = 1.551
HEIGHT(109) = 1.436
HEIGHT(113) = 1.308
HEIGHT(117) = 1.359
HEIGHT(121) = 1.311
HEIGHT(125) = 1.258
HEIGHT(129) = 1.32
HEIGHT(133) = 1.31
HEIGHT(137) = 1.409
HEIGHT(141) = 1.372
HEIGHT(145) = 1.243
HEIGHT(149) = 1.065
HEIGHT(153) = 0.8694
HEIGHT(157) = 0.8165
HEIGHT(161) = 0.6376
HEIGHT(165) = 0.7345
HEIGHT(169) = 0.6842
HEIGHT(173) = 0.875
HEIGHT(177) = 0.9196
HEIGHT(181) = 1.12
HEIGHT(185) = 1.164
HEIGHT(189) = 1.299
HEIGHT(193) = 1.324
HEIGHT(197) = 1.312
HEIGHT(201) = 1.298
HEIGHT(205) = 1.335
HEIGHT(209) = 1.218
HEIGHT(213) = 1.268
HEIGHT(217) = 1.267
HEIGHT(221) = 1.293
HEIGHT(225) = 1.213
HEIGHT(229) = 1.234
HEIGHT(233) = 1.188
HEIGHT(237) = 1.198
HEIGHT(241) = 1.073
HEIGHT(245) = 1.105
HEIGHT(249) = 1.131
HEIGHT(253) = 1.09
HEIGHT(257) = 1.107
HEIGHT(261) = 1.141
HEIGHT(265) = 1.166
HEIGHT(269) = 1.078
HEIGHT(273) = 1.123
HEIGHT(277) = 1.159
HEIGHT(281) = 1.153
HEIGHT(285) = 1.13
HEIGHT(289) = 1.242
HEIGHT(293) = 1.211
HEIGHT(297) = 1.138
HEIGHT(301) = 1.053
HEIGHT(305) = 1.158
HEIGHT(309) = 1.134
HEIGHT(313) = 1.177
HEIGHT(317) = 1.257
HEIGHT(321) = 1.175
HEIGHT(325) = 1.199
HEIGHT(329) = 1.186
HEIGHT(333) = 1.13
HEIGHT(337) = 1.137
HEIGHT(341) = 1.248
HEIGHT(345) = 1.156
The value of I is 2.7 mm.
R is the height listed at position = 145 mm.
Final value 1.243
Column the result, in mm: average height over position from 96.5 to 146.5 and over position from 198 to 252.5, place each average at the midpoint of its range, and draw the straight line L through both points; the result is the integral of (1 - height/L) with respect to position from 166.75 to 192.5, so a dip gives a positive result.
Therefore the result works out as 5.17 mm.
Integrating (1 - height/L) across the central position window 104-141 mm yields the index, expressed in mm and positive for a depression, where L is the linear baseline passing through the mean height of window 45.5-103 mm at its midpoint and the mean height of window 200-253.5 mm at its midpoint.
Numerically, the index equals 0.8 mm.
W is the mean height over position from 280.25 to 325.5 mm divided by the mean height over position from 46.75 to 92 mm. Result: 0.8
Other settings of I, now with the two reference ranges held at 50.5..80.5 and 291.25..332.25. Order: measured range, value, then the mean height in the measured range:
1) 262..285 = 1.43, 1.14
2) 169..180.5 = 3.76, 0.889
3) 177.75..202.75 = 1.31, 1.24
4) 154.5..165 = 4.74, 0.735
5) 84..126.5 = -0.85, 1.43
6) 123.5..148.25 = 1.08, 1.31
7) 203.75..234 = 0.49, 1.25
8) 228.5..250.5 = 1.75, 1.15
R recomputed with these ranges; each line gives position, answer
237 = 1.198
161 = 0.6376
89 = 1.487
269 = 1.078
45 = 1.414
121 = 1.311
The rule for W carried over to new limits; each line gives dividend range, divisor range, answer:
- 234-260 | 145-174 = 1.34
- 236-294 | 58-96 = 0.77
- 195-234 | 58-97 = 0.85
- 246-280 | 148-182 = 1.33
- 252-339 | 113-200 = 1.03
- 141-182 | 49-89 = 0.62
